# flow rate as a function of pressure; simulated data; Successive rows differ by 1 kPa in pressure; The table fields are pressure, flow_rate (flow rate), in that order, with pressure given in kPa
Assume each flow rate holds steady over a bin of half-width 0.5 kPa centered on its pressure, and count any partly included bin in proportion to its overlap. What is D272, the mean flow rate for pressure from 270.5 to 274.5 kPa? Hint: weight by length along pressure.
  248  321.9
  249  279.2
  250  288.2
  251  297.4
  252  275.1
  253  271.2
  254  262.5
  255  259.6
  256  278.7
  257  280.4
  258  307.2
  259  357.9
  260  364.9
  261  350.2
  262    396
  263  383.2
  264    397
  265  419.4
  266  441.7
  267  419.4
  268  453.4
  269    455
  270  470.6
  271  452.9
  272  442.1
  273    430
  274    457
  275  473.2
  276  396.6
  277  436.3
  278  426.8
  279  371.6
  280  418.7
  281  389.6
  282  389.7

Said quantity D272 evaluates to 446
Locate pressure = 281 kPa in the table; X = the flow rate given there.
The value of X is 389.6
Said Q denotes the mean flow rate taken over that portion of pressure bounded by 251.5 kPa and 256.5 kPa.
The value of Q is 269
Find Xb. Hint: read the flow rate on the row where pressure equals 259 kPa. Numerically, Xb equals 357.9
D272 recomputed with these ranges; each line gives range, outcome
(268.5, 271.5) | 460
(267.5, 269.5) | 454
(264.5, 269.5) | 438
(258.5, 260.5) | 361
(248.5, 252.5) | 285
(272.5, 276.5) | 439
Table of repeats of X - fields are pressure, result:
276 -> 396.6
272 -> 442.1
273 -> 430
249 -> 279.2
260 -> 364.9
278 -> 426.8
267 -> 419.4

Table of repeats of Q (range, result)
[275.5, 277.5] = 416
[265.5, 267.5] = 431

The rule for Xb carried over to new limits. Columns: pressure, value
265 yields 419.4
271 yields 452.9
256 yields 278.7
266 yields 441.7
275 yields 473.2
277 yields 436.3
